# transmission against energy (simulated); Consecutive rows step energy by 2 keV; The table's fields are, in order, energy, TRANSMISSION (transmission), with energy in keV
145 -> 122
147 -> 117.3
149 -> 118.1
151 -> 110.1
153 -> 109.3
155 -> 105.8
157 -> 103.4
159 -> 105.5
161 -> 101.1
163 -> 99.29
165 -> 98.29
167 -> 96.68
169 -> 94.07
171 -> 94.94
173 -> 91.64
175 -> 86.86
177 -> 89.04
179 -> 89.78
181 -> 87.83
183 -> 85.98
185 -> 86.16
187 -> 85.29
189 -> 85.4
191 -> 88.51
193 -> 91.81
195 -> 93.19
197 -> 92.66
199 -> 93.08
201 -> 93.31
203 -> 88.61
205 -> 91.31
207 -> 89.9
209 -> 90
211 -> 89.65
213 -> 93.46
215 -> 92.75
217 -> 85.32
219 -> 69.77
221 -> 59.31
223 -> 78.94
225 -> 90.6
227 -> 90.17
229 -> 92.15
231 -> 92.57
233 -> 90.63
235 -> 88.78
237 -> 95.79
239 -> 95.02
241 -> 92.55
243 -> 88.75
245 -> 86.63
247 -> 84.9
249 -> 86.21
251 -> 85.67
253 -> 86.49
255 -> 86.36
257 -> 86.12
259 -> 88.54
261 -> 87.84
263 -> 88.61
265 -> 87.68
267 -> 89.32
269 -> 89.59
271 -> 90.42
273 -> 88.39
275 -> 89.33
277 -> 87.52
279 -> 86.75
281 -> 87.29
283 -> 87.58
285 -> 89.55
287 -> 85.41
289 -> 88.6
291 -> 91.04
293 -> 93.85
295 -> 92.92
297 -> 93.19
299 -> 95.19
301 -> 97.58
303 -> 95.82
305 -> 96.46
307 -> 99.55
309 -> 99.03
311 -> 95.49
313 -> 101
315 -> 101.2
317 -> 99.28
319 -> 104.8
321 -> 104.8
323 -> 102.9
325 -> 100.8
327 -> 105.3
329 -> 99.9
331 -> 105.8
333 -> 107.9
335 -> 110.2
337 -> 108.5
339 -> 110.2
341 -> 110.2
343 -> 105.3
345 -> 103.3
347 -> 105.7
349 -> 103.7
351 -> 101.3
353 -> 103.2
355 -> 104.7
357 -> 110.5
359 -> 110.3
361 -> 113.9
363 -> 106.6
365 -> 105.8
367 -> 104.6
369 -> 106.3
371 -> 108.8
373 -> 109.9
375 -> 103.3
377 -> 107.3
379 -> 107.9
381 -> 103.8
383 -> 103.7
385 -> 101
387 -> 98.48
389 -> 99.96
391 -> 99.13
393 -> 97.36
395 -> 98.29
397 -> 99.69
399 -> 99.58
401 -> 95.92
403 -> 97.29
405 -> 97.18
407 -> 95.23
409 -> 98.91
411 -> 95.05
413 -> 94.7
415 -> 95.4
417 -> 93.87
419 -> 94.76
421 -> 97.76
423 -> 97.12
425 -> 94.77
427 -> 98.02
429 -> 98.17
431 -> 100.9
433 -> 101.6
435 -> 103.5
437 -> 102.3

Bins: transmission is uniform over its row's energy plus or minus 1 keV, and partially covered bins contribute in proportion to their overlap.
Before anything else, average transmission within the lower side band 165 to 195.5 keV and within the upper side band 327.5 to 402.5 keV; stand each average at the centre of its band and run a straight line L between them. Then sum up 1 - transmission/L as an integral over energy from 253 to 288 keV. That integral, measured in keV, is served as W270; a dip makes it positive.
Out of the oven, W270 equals 3.3 keV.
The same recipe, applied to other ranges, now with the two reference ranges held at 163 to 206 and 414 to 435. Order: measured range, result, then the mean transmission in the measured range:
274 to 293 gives 1.1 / 88.4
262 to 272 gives 0.4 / 89.1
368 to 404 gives -2.1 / 102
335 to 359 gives -2.8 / 106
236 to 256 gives 0.8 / 88.8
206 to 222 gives 1.4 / 83.8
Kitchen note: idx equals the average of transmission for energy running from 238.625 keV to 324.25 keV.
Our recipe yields 92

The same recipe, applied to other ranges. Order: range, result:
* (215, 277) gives 87.2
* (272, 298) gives 89.3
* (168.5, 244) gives 88.8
